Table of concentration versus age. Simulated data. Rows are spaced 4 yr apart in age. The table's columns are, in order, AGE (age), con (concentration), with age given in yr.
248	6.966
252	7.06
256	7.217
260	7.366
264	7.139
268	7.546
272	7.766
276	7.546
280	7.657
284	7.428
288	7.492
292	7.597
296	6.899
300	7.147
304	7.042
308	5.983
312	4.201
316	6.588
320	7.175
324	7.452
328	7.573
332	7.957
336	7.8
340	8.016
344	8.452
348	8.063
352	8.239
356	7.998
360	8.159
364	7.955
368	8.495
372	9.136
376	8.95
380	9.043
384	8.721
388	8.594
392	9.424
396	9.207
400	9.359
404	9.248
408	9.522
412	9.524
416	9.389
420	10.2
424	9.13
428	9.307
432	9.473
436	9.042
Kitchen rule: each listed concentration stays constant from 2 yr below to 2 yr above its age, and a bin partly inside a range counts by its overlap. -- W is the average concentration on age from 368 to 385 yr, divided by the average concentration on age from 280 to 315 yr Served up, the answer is 1.3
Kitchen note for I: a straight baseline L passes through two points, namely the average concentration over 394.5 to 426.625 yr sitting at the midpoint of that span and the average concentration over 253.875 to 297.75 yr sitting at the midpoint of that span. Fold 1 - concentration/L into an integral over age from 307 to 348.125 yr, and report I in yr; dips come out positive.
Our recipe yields 5.1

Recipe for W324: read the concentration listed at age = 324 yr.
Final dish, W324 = 7.452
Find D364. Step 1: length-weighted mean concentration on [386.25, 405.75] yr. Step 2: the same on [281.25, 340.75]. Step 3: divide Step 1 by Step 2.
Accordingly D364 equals 1.3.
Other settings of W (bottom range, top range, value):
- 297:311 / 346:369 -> 1.24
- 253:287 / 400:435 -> 1.27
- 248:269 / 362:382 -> 1.21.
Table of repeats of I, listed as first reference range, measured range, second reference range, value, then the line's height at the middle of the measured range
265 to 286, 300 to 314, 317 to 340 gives 3.02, 7.58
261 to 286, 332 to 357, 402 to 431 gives 1.17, 8.48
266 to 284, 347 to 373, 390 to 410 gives 1.56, 8.79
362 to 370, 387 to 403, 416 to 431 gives -0.55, 8.88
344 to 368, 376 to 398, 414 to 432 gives -0.55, 8.77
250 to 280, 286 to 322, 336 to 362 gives 4.88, 7.74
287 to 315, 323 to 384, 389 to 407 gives -1.57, 8.05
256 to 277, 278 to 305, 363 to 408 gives 1.49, 7.77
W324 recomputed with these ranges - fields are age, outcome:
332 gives 7.957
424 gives 9.13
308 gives 5.983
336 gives 7.8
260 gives 7.366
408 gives 9.522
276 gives 7.546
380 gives 9.043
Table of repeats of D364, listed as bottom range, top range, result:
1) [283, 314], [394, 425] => 1.41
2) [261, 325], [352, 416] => 1.26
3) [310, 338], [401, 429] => 1.36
